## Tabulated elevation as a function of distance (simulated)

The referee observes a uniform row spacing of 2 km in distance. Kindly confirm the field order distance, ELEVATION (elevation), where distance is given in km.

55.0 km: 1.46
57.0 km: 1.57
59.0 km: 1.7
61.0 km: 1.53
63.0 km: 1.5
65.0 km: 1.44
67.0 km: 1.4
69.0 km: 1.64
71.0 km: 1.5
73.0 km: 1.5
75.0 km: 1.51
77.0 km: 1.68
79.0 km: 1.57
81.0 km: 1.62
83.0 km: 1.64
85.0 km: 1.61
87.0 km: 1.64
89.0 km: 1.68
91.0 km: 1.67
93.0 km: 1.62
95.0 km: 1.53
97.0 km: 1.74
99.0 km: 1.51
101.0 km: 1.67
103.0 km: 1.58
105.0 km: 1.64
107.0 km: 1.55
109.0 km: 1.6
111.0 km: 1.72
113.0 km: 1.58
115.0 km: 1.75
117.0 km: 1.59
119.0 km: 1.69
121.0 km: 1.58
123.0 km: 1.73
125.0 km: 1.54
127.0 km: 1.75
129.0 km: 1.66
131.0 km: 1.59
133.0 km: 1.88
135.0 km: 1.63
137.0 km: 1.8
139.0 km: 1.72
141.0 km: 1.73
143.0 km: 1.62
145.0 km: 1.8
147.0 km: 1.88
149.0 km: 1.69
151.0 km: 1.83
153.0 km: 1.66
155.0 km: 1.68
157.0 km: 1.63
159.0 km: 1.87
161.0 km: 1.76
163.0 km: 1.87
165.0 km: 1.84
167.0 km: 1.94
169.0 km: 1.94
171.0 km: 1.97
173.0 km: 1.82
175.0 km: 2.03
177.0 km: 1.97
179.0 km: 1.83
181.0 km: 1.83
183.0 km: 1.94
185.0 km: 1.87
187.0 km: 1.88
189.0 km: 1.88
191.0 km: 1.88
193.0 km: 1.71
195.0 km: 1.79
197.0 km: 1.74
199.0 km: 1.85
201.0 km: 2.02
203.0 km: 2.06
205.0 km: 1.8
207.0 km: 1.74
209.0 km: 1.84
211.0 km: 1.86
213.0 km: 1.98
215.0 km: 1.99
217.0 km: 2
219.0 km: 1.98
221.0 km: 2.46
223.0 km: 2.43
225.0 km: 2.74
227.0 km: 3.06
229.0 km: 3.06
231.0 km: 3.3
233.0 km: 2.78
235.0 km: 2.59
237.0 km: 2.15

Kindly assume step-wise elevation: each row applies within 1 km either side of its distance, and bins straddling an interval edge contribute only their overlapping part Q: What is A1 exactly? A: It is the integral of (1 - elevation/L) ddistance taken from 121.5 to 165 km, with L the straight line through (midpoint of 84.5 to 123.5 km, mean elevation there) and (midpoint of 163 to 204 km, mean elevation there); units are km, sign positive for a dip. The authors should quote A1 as 0.72 km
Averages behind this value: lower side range 1.63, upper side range 1.89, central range 1.73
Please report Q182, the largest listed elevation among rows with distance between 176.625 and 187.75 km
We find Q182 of 1.97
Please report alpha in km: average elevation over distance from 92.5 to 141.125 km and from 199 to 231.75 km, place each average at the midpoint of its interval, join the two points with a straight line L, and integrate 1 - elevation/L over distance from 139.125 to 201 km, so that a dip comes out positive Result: 4.6 km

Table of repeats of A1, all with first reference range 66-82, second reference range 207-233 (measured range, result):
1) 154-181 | 2.9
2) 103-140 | 3.2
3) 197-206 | 1.4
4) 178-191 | 1.8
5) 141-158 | 2.2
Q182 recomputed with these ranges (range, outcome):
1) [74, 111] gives 1.74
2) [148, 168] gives 1.94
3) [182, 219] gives 2.06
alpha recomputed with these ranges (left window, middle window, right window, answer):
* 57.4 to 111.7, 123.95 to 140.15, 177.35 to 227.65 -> 0.5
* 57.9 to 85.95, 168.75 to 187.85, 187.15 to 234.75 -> 1.1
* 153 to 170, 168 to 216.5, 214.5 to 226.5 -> 4.2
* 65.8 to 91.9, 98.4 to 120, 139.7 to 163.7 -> 0.4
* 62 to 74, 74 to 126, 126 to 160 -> -1.0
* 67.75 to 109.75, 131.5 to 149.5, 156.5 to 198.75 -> 0.1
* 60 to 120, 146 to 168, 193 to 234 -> 1.6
